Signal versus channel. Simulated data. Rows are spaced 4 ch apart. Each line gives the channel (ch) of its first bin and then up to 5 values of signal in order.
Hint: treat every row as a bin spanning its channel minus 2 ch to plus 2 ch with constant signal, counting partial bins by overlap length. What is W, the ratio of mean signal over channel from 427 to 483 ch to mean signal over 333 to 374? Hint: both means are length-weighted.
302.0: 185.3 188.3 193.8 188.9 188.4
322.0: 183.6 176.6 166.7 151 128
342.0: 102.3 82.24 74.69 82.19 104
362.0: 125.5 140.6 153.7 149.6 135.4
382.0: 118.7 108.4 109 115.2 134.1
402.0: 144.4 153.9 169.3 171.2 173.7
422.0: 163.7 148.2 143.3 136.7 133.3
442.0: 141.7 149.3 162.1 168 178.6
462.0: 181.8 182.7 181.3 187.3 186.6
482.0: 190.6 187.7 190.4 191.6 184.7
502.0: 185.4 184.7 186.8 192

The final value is 1.4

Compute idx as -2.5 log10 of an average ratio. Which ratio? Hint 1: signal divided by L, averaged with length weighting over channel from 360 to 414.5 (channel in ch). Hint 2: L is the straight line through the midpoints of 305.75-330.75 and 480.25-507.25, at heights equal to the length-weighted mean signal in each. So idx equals 0.33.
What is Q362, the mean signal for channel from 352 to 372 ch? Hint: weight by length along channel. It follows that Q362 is 121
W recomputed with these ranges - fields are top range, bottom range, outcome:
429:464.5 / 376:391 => 1.31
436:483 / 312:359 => 1.25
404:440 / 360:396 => 1.21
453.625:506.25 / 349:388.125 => 1.54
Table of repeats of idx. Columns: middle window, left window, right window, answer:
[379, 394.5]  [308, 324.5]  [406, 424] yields 0.46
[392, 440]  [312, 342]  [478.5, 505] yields 0.19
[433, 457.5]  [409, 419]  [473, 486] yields 0.19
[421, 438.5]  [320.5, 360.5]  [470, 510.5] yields 0.12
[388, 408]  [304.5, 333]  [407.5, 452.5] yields 0.23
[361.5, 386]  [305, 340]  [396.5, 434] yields 0.20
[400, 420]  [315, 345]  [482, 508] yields 0.06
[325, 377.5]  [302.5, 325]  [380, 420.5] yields 0.31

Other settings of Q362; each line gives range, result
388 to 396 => 112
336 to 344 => 115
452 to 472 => 178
